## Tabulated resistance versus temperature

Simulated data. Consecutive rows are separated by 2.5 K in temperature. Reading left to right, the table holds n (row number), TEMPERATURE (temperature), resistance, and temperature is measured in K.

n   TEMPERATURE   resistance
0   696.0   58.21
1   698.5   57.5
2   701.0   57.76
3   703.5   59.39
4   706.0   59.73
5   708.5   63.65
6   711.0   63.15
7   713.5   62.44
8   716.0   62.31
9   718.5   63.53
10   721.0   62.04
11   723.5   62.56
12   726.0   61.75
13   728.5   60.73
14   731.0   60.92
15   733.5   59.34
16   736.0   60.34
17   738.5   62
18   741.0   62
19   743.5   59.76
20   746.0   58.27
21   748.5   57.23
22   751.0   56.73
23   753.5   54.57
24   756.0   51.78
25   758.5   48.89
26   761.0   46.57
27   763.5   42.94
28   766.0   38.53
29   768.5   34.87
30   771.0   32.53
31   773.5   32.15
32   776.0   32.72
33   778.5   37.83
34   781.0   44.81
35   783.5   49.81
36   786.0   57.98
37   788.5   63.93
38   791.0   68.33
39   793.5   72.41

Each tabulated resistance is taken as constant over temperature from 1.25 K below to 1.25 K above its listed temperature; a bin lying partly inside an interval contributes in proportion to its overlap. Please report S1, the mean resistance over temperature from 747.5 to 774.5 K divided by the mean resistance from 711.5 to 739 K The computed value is 0.7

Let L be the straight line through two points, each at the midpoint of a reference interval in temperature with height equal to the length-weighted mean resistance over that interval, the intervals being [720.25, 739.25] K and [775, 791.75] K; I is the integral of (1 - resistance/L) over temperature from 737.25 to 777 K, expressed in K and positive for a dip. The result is 5.5 K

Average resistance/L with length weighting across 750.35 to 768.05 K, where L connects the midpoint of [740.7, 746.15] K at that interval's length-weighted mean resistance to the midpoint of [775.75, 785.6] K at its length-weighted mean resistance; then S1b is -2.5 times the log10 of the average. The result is 0.12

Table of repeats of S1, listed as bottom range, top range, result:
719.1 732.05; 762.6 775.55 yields 0.58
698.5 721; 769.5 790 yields 0.72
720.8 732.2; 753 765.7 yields 0.78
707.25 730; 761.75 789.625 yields 0.68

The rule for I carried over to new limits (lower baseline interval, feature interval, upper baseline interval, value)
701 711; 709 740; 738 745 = -0.4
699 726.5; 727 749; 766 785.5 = -3.3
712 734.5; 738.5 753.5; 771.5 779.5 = -2.7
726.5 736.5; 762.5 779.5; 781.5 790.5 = 6.5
